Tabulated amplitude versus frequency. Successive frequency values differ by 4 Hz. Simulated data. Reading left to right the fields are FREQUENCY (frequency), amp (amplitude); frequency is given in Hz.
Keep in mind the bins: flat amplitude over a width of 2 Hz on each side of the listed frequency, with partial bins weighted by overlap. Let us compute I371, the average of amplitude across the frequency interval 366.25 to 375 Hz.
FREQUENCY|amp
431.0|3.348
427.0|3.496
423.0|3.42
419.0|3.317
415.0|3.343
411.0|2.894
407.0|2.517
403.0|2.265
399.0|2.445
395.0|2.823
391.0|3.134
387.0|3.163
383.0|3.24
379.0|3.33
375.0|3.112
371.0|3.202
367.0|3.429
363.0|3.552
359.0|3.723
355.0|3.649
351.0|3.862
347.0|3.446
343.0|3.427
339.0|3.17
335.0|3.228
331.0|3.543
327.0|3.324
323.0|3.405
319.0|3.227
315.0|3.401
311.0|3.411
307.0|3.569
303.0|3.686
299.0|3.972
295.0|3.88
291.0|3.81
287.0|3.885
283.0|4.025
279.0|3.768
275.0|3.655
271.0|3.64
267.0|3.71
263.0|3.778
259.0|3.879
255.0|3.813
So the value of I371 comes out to 3.25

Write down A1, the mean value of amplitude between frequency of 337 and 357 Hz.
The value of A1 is 3.51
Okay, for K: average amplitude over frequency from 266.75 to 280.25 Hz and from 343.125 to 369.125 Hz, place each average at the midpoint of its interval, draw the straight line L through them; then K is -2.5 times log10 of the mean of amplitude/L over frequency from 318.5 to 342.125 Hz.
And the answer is 0.09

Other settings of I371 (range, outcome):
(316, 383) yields 3.41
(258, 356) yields 3.61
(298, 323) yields 3.52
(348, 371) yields 3.6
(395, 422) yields 2.82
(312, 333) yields 3.38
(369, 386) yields 3.22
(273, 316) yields 3.74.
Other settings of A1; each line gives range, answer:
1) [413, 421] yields 3.33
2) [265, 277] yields 3.67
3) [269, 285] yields 3.77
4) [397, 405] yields 2.35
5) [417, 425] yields 3.37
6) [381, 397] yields 3.09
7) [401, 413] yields 2.56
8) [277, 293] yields 3.87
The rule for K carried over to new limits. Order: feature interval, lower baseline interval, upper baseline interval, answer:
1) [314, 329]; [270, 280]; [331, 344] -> 0.02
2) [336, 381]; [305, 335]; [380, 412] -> -0.11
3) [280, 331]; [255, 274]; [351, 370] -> 0.02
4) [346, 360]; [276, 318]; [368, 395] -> -0.10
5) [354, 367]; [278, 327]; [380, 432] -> -0.10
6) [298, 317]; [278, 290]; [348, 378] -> 0.06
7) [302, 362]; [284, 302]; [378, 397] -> 0.03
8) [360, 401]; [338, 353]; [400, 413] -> -0.07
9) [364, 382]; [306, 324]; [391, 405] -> -0.16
